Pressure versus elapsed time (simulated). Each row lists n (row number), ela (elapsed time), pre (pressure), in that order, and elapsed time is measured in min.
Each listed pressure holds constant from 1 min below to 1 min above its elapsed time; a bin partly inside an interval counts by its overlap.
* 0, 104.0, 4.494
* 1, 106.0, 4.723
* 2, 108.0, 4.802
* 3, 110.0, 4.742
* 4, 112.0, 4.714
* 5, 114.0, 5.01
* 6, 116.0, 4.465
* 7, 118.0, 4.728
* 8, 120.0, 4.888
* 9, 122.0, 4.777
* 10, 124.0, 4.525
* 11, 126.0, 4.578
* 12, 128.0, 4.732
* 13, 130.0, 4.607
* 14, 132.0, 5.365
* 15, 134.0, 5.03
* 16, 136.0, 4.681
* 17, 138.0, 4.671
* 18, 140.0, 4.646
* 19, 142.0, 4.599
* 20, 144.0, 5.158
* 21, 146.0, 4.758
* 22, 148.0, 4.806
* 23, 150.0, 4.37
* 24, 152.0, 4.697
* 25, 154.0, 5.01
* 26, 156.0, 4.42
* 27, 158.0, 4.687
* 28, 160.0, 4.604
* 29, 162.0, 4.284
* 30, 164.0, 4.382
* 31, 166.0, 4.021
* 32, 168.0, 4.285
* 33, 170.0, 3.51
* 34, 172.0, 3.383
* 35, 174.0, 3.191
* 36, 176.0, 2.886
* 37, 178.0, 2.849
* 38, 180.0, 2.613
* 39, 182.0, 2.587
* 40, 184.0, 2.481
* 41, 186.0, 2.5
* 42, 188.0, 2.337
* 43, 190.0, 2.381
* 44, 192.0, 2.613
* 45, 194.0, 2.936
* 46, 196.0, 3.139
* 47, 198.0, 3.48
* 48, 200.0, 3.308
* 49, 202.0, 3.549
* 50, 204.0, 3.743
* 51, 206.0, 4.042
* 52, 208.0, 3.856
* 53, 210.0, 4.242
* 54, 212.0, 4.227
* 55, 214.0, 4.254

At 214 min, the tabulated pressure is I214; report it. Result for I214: 4.254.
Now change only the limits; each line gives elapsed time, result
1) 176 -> 2.886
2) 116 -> 4.465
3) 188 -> 2.337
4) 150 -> 4.37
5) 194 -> 2.936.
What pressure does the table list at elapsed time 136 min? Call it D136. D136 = 4.681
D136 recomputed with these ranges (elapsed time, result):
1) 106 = 4.723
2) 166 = 4.021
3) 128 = 4.732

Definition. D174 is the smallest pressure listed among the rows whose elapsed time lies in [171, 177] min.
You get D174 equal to 2.886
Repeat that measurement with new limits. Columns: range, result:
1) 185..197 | 2.337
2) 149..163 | 4.284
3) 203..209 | 3.743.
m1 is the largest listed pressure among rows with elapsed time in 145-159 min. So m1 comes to 5.01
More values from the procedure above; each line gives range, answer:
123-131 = 4.732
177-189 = 2.849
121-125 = 4.777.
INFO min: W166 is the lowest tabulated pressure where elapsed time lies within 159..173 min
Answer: 3.383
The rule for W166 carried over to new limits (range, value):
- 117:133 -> 4.525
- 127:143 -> 4.599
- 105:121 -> 4.465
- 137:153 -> 4.37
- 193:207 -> 2.936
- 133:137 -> 4.681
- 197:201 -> 3.308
